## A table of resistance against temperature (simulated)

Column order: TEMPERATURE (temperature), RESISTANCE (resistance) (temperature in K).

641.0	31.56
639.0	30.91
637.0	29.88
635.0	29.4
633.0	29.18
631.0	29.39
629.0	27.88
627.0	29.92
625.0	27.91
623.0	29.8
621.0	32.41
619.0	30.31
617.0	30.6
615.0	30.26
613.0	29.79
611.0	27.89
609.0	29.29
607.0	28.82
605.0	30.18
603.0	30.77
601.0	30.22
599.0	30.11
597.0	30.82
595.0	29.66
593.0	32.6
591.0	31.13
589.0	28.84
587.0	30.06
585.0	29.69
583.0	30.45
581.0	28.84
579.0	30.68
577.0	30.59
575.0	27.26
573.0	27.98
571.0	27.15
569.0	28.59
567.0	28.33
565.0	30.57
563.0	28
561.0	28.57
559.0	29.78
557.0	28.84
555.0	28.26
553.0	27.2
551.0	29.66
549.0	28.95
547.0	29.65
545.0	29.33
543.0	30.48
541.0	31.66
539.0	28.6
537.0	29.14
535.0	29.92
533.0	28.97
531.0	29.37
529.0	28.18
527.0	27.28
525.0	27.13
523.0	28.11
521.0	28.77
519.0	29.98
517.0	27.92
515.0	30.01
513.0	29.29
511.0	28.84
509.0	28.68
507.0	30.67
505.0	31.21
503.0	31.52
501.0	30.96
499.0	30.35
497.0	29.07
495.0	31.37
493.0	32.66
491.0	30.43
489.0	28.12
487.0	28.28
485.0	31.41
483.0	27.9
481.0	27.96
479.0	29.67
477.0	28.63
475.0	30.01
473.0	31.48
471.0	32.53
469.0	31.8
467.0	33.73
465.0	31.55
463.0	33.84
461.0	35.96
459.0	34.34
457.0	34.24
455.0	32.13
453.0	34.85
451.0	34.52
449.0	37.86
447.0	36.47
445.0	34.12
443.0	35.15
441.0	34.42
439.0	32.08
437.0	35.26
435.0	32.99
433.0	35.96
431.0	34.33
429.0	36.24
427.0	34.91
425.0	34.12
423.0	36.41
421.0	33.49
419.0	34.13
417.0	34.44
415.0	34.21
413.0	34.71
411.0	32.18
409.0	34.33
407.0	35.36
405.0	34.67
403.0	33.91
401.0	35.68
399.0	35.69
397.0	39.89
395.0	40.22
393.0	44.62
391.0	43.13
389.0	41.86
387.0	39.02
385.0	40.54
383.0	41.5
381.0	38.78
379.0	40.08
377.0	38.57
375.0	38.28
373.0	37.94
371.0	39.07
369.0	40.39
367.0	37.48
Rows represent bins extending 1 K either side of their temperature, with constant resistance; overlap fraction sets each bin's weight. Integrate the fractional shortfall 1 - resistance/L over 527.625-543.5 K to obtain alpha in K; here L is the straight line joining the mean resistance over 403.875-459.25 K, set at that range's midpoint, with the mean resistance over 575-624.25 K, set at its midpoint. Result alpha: 1.2 K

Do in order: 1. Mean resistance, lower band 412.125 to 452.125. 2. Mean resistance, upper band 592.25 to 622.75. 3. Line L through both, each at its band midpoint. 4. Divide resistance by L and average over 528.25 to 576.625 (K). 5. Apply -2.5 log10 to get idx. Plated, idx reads 0.10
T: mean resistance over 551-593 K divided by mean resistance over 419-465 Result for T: 0.84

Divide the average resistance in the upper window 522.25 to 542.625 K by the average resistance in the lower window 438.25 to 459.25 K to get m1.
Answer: 0.8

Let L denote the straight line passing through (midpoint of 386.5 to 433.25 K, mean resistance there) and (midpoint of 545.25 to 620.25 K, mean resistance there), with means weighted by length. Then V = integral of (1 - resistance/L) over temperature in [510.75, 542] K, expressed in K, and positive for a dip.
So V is 2.7 K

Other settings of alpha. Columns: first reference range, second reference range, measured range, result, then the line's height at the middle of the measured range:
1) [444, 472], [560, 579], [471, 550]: 4.9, 31.6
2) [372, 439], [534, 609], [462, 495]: 2.9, 33.6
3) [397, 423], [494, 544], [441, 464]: -1.5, 32.7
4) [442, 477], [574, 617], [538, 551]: 0.6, 31.3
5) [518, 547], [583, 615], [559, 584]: 0.6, 29.6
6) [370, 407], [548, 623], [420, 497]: 6.0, 35.6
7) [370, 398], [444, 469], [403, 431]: 2.3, 37.6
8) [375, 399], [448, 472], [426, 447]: 0.8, 36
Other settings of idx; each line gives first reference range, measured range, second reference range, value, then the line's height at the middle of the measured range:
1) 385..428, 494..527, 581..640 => 0.127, 33.2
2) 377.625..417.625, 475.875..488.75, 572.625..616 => 0.187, 34.4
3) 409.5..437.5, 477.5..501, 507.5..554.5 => 0.049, 31.1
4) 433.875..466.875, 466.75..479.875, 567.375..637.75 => 0.089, 33.6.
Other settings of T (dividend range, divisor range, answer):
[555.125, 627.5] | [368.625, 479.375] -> 0.83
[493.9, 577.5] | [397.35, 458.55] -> 0.84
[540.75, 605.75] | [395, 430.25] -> 0.84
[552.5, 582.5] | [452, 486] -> 0.90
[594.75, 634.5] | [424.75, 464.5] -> 0.86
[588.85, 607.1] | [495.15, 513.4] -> 1.01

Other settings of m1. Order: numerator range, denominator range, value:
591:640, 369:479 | 0.84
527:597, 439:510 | 0.92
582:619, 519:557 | 1.04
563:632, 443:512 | 0.93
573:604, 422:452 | 0.86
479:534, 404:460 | 0.85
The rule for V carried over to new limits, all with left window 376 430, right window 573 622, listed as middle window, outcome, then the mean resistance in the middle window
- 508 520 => 1.4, 29.1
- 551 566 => 1.3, 28.8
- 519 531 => 1.6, 28.2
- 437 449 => 0.3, 34.8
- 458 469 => 0.4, 33.7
